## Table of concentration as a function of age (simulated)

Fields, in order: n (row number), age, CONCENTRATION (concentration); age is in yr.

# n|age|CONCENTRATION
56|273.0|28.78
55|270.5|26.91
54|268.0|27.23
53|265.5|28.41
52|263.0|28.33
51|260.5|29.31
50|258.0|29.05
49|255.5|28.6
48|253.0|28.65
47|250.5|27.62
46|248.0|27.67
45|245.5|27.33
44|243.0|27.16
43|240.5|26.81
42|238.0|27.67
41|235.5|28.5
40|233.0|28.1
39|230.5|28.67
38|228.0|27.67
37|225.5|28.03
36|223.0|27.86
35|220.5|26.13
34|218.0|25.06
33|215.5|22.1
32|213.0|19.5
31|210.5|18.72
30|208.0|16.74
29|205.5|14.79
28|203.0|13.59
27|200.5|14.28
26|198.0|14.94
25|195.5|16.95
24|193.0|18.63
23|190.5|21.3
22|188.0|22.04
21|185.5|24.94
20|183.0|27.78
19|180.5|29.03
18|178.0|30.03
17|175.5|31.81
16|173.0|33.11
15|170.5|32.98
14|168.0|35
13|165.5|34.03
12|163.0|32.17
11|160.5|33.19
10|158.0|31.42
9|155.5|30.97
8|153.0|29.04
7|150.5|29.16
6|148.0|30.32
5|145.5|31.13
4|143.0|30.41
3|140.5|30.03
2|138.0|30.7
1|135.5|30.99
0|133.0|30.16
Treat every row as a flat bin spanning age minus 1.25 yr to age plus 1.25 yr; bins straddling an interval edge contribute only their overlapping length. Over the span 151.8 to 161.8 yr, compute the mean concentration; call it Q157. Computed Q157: 31.2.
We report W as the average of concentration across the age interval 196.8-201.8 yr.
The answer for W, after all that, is 14.6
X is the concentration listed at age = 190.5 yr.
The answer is 21.3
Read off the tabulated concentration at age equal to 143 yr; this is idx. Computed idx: 30.41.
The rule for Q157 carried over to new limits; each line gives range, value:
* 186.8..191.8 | 21.6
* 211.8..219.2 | 22.2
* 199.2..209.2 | 14.8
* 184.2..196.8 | 20.8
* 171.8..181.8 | 31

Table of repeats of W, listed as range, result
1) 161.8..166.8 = 33.1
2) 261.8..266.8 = 28.4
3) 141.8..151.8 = 30.2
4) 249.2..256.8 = 28.3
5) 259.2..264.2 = 28.8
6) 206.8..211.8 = 17.8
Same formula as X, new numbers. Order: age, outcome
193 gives 18.63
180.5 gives 29.03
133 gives 30.16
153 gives 29.04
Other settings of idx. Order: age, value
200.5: 14.28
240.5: 26.81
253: 28.65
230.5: 28.67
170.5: 32.98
